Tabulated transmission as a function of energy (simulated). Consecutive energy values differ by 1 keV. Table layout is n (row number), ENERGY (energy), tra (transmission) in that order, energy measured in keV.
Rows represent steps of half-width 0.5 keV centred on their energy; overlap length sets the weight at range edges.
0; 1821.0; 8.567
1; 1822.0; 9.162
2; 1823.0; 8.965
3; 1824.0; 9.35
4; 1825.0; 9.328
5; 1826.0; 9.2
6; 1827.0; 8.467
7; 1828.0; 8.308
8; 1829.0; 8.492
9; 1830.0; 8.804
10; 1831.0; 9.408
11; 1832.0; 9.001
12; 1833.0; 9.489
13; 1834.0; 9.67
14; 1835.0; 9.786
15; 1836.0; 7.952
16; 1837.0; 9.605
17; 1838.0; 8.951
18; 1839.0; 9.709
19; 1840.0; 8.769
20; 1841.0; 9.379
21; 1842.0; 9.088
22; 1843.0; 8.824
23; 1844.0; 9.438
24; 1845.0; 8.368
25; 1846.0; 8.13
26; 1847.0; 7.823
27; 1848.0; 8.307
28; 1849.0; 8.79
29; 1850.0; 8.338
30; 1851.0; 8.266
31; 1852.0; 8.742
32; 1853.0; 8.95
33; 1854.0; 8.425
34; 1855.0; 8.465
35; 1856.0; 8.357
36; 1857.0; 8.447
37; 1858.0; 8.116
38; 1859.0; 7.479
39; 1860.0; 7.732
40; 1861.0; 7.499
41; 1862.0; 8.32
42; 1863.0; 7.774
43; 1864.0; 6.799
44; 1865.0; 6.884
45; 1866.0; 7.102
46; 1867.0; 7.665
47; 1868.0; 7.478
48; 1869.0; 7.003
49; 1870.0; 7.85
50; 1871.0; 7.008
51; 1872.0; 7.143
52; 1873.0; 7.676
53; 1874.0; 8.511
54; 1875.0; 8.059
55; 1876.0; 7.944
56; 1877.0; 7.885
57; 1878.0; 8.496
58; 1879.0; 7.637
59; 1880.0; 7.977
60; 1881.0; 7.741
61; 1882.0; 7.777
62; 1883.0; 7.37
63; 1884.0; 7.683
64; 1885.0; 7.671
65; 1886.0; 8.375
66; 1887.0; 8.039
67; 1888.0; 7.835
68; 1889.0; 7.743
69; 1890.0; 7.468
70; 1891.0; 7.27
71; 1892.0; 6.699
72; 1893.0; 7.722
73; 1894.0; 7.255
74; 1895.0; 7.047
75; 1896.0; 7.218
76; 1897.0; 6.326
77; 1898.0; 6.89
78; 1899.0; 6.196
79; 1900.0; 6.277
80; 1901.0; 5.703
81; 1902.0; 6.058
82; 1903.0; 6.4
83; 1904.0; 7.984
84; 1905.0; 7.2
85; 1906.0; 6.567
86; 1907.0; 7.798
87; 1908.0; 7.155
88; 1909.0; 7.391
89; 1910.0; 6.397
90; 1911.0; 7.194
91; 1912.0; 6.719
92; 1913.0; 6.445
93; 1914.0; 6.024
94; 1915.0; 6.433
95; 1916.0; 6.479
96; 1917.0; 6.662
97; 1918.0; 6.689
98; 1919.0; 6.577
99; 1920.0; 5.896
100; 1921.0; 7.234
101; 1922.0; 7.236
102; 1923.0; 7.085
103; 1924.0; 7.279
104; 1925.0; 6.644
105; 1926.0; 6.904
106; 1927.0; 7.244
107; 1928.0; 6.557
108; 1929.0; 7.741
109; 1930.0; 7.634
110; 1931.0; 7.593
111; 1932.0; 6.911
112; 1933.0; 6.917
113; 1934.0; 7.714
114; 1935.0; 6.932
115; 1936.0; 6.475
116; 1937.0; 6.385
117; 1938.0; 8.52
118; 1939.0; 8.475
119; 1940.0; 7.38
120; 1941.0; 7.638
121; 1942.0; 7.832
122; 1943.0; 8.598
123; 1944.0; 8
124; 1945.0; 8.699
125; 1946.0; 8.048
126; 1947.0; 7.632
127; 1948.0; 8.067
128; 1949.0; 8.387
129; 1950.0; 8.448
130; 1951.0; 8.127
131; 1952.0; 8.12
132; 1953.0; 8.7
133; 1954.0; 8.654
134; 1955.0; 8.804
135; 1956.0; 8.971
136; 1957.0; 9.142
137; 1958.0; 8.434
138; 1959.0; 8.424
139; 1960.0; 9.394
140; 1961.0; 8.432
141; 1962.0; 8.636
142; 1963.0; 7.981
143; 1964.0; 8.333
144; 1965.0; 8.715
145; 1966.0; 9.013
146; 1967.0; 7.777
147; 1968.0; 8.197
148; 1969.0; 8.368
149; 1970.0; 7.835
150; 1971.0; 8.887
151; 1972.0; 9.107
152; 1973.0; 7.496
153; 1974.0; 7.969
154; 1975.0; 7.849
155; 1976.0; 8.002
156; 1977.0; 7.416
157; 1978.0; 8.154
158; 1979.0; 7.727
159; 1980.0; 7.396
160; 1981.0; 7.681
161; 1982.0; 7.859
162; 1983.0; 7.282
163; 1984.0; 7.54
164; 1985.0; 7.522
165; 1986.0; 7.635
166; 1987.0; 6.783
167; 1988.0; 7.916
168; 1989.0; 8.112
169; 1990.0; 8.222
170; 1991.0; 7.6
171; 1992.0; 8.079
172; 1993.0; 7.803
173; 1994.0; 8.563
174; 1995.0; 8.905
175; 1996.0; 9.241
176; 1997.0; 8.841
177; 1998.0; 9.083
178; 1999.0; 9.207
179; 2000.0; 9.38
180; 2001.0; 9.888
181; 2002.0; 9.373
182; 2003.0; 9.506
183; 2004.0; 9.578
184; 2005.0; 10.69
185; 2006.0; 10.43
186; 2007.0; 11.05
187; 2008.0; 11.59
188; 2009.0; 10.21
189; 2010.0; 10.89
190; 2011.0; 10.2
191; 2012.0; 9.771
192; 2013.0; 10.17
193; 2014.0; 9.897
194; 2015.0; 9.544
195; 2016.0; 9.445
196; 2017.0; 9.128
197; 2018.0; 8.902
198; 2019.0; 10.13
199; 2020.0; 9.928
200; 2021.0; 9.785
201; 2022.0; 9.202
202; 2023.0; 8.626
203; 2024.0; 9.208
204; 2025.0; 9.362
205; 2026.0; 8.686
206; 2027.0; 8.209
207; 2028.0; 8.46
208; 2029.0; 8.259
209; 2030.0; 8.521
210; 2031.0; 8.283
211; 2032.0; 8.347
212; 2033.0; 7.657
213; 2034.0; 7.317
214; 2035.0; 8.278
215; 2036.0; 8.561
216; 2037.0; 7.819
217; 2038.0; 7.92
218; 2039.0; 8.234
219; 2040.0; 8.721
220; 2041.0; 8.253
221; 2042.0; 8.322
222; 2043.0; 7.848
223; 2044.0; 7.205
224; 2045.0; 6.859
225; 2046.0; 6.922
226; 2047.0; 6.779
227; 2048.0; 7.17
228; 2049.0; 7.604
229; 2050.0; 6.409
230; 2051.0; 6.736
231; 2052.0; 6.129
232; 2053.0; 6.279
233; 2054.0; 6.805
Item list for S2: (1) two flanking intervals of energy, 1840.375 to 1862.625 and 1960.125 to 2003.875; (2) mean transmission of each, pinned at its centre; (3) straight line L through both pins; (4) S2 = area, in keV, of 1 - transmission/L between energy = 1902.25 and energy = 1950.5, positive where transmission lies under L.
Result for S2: 6.3 keV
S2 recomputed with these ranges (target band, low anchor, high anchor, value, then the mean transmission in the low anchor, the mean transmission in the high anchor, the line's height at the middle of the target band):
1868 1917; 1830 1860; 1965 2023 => 8.6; 8.74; 8.83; 8.77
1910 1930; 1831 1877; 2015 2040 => 3.9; 8.3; 8.7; 8.45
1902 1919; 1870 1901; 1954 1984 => 2.0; 7.47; 8.25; 7.71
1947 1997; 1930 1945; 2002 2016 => 3.4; 7.57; 10.2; 8.84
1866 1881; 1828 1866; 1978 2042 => 1.5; 8.53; 8.82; 8.58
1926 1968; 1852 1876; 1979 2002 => 0.3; 7.8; 8.22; 8.07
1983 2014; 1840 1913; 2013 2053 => -3.7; 7.66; 8.27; 8.14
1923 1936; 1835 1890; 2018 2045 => 1.8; 8.11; 8.48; 8.26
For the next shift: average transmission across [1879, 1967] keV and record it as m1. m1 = 7.5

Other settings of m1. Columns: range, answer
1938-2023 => 8.69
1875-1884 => 7.86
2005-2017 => 10.3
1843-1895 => 7.87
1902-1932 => 6.92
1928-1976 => 8.1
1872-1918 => 7.22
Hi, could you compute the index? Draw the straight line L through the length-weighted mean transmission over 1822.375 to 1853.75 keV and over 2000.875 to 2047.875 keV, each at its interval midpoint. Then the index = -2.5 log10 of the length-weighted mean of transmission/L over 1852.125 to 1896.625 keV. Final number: 0.154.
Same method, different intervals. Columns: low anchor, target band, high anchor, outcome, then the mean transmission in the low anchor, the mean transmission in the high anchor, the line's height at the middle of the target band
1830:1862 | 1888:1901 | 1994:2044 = 0.25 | 8.68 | 9.13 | 8.81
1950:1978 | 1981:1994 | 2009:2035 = 0.13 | 8.4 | 9.12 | 8.69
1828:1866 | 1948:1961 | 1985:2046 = 0.02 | 8.53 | 8.87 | 8.74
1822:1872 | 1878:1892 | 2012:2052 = 0.09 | 8.45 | 8.37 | 8.43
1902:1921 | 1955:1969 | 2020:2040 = -0.14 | 6.77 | 8.5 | 7.51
